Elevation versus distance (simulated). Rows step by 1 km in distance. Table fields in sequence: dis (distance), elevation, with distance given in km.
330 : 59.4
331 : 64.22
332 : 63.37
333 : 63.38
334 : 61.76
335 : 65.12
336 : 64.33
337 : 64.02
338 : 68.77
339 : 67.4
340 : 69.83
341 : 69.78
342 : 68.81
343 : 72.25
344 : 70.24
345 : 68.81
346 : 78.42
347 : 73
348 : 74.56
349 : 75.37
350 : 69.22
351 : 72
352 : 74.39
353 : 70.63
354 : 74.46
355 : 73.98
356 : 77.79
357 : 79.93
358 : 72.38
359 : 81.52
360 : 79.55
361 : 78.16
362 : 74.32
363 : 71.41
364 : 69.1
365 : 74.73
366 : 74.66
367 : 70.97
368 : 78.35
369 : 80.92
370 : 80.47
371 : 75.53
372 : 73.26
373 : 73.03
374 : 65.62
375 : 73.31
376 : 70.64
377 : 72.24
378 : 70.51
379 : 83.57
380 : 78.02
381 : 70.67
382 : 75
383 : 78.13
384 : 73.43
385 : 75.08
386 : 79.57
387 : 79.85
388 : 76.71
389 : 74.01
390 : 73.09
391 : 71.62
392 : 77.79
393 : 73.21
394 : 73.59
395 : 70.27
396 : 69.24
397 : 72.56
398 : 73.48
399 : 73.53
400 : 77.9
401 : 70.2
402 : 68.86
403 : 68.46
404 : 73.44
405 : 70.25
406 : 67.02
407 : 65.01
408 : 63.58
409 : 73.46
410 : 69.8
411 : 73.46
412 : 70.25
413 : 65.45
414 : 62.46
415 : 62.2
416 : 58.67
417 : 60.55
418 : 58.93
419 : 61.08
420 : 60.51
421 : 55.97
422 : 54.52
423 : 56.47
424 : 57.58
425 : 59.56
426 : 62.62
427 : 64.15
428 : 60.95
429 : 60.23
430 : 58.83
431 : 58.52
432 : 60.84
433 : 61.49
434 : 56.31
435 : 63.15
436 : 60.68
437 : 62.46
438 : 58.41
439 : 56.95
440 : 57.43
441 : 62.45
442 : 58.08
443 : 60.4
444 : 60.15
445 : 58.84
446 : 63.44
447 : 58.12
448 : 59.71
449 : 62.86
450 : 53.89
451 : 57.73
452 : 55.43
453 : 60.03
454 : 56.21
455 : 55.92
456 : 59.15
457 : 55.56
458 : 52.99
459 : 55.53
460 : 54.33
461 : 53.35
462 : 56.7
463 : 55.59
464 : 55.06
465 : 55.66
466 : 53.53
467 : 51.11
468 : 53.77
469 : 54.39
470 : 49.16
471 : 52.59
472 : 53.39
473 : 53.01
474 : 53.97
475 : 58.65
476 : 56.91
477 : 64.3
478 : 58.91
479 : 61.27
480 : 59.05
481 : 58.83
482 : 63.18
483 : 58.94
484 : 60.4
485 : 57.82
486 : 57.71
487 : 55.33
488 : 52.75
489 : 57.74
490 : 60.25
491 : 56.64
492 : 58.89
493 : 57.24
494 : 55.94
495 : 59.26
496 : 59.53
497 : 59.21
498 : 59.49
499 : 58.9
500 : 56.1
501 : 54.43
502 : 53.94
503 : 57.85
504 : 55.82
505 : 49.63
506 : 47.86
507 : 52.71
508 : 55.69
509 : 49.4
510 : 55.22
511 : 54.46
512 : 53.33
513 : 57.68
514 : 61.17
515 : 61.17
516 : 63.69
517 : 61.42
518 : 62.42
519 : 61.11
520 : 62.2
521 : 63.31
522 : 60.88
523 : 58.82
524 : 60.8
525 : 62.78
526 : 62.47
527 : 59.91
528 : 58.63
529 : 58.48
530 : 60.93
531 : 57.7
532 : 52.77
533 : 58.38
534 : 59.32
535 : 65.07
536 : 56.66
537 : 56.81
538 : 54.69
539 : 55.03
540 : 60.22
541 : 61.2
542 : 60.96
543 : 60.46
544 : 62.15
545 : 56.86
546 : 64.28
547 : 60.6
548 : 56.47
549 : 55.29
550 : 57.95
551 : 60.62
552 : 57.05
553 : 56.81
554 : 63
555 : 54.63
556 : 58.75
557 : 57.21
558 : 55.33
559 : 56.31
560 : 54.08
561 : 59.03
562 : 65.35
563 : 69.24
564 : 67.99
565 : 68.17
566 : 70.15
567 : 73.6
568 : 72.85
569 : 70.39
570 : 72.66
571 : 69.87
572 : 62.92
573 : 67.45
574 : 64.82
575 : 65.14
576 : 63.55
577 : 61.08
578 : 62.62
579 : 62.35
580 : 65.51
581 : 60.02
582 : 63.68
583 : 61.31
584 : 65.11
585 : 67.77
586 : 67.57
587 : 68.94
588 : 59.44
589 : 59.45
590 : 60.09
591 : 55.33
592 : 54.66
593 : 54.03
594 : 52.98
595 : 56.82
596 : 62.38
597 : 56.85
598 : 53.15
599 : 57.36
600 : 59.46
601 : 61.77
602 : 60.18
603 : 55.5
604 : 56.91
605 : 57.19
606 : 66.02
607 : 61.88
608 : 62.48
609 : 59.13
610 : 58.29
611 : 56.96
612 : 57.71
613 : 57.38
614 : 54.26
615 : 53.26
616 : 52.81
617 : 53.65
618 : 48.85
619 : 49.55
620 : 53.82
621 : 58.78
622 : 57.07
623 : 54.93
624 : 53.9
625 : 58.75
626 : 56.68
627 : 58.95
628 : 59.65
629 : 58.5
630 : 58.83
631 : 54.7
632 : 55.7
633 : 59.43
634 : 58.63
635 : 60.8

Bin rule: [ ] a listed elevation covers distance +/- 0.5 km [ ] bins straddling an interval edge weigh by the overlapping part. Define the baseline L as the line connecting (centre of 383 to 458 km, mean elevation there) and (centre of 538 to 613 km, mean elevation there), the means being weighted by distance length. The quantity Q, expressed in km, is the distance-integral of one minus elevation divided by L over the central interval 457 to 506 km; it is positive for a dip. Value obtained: 5.3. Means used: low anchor 64.5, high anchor 61.2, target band 56.3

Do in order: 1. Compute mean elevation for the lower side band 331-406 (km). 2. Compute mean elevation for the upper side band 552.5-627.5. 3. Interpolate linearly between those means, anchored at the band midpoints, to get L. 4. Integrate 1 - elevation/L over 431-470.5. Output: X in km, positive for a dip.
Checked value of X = 6.3 km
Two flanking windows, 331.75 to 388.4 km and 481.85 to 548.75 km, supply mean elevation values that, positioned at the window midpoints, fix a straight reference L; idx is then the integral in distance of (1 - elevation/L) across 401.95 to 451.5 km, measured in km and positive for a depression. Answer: 3.6 km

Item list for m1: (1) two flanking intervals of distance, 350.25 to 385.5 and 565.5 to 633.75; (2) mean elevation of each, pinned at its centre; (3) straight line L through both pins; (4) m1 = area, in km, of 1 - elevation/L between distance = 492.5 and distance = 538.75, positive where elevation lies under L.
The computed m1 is 5.26 km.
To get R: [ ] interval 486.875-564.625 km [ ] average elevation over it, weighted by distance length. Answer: 58.4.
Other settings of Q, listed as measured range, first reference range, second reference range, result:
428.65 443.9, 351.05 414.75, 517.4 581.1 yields 2.1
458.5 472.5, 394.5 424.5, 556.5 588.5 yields 2.5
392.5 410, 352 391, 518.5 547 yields 0.4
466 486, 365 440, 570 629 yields 2.5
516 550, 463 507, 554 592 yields 0.4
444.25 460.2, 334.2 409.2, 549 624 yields 2.5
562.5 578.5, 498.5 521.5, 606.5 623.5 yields -3.2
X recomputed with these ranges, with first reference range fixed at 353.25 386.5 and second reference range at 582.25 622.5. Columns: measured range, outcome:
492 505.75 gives 1.90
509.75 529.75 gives 1.29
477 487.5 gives 1.19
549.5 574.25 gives -0.95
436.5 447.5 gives 1.60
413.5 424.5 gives 1.93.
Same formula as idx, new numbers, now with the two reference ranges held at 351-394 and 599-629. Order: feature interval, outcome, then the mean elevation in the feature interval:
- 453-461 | 1.5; 55.8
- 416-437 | 3.3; 59.7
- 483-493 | 1.3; 57.6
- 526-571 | 0.7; 60.9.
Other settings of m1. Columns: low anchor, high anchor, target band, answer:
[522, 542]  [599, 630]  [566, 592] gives -3.1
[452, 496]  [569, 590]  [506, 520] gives 0.5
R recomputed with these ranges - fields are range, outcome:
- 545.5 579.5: 62.9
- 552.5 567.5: 62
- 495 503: 57.5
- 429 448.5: 59.8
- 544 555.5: 58.7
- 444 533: 57.3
